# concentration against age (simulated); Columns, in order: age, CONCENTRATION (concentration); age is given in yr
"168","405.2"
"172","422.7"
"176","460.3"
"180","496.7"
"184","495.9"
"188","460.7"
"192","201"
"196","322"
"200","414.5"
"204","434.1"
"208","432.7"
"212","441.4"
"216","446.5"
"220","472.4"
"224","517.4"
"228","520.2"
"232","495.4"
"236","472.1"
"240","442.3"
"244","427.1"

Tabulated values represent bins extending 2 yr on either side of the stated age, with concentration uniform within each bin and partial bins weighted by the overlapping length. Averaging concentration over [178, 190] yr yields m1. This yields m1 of 484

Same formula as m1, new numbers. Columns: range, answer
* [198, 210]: 427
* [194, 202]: 368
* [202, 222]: 445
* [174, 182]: 478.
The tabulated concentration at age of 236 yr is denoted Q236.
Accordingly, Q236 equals 472.1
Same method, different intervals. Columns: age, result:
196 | 322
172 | 422.7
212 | 441.4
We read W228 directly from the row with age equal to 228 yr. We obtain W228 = 520.2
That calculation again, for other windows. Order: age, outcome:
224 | 517.4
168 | 405.2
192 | 201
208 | 432.7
